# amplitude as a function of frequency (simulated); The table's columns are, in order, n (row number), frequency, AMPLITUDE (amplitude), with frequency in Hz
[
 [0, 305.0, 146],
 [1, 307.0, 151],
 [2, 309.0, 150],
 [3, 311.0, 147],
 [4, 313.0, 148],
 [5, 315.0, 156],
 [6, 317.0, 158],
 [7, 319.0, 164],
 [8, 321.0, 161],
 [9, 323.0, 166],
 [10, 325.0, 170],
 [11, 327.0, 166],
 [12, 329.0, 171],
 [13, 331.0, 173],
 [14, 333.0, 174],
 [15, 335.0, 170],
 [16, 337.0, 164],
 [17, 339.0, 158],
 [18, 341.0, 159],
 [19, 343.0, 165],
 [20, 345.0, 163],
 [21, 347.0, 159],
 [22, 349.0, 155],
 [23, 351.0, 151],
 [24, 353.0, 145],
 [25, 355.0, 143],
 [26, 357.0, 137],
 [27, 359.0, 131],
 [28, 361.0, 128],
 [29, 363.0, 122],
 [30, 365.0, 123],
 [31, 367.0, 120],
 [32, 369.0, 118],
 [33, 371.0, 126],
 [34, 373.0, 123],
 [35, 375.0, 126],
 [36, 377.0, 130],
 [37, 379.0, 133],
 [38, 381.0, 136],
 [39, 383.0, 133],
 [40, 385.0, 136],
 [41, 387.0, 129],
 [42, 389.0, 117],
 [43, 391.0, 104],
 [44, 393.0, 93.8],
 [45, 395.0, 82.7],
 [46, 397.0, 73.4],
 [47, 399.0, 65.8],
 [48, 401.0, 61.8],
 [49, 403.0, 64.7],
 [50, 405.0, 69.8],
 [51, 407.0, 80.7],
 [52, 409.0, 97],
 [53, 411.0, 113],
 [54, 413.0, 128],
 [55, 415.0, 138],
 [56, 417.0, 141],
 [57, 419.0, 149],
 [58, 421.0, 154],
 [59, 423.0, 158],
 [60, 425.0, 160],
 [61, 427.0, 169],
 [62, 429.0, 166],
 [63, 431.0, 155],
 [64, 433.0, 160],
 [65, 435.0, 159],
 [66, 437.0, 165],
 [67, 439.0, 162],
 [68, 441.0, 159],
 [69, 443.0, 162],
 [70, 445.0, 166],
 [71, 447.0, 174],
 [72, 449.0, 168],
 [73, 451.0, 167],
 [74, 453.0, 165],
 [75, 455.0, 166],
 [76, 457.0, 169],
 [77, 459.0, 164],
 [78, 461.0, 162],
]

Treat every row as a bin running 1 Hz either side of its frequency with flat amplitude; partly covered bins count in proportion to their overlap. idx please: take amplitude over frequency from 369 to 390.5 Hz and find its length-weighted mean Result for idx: 128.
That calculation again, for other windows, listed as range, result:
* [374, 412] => 102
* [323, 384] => 146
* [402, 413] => 88.9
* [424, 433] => 162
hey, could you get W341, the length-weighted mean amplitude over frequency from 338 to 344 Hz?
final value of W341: 161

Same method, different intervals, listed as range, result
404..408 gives 75.2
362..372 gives 122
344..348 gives 161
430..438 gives 160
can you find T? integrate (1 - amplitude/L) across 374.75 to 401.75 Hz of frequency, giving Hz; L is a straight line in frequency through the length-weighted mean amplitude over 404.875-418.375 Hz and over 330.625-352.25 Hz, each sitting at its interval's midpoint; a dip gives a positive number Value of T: 4.6 Hz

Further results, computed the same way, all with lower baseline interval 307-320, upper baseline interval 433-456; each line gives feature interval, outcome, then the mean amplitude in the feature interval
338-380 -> 4.9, 139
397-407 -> 5.8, 67.8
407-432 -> 3.2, 141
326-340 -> -1.2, 168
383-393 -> 2.5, 120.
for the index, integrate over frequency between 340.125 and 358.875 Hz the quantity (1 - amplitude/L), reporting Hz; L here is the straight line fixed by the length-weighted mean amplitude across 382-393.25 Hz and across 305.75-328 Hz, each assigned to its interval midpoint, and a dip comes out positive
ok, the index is -1.5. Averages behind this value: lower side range 158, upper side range 120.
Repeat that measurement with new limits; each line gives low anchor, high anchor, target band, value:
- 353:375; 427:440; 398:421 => 7.30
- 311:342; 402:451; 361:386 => 4.31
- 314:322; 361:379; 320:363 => -3.84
